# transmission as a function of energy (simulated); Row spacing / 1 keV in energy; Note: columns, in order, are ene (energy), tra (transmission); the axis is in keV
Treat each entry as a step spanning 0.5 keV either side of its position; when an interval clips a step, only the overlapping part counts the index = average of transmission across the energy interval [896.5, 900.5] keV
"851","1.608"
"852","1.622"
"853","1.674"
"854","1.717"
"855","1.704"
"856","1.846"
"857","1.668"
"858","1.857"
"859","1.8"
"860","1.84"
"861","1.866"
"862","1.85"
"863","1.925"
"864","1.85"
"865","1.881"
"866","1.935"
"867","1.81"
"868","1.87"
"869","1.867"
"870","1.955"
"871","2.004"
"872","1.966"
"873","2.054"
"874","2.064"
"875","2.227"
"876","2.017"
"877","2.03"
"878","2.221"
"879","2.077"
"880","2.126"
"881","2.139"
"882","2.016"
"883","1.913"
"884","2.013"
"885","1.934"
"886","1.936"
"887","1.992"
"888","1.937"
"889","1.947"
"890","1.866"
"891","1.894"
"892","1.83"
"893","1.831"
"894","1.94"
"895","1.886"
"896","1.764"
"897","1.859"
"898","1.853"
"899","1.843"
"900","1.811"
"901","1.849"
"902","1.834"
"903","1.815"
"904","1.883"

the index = 1.84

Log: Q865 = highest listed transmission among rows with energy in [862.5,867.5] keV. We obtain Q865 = 1.935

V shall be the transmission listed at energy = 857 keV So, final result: 1.668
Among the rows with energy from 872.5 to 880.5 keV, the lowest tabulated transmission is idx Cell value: 2.017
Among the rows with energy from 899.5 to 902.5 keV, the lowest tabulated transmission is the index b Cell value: 1.811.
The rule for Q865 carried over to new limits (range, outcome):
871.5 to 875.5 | 2.227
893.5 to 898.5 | 1.94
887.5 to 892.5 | 1.947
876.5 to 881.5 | 2.221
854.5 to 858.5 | 1.857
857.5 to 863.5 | 1.925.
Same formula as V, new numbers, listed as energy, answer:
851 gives 1.608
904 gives 1.883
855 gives 1.704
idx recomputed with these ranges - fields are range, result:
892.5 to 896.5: 1.764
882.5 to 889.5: 1.913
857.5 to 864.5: 1.8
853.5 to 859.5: 1.668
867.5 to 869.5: 1.867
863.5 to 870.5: 1.81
